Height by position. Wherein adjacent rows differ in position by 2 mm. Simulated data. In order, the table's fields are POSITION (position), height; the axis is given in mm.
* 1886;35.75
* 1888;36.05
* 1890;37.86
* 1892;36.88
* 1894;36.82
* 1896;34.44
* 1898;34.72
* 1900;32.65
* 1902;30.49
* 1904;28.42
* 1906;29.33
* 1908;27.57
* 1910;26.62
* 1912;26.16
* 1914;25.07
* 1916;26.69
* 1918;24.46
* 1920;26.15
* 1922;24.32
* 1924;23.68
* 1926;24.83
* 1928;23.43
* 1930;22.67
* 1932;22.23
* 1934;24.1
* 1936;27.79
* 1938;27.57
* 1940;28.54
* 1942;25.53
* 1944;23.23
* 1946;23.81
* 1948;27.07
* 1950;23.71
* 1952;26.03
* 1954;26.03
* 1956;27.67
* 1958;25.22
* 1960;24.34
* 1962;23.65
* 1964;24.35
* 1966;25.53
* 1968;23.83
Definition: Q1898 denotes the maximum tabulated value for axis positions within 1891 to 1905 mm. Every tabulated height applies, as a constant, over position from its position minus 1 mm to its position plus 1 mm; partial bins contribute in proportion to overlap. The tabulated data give 36.88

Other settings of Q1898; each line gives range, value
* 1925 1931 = 24.83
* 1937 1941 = 28.54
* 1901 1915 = 30.49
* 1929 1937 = 27.79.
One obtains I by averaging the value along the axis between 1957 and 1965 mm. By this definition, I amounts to 24.4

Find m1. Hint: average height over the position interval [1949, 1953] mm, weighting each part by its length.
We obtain 24.9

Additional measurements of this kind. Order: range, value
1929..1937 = 24.2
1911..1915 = 25.6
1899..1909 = 29.7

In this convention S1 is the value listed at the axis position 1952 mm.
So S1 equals 26.03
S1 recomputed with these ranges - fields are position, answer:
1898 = 34.72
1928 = 23.43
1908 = 27.57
